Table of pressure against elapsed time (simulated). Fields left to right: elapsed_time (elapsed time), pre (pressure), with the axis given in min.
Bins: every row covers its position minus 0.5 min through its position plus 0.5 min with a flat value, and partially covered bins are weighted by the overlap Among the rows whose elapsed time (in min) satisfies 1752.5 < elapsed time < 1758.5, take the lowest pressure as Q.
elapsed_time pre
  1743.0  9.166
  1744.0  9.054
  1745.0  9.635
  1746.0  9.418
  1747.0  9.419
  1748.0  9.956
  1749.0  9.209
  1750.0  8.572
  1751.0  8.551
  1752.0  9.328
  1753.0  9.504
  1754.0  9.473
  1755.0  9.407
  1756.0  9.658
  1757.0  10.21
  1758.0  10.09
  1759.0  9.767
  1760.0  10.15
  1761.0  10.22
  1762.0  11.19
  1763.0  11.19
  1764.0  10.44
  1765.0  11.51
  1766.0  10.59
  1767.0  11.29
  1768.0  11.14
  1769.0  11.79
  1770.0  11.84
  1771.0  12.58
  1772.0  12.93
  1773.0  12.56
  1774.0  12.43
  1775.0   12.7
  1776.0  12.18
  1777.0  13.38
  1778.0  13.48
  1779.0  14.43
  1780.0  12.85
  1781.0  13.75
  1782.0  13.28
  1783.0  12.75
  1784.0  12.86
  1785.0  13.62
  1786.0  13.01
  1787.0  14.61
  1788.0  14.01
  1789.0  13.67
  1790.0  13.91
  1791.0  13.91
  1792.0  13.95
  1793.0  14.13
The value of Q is 9.407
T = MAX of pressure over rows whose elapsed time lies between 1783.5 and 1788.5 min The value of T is 14.61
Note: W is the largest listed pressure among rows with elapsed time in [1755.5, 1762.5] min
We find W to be 11.19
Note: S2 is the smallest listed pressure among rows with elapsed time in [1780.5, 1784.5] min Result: 12.75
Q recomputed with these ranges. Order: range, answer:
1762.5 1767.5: 10.44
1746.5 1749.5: 9.209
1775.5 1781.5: 12.18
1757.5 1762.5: 9.767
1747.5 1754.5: 8.551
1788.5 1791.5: 13.67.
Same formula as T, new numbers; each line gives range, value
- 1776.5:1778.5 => 13.48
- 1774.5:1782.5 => 14.43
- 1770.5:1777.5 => 13.38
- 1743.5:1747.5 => 9.635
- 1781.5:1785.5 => 13.62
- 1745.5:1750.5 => 9.956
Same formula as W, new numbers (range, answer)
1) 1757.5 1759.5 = 10.09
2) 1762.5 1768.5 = 11.51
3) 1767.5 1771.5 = 12.58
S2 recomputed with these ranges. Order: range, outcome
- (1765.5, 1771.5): 10.59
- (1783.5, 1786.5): 12.86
